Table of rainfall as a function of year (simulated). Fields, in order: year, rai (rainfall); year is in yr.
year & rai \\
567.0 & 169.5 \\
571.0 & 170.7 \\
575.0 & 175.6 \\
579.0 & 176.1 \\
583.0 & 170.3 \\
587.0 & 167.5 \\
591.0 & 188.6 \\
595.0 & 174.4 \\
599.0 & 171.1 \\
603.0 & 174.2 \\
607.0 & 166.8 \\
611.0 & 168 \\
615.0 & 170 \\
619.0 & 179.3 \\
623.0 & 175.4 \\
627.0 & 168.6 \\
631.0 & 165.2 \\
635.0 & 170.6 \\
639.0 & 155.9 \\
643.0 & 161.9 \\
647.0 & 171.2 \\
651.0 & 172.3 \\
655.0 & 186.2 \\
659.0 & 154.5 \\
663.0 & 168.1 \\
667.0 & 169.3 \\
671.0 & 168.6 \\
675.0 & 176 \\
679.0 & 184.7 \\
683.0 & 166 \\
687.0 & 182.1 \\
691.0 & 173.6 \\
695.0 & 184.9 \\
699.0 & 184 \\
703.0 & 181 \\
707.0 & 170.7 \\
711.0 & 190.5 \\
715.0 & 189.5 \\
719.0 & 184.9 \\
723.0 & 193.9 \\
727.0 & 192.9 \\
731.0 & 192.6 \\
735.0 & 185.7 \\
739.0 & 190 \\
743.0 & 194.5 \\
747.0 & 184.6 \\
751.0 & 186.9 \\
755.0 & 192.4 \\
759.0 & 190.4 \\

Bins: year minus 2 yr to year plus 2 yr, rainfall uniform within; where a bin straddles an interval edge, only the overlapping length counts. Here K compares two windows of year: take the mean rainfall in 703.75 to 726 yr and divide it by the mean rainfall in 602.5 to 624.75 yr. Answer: 1.08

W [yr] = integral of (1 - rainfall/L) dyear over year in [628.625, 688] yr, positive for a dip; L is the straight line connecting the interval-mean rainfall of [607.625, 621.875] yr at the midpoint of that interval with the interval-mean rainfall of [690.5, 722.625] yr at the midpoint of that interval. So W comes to 2.5 yr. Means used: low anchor 172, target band 170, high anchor 183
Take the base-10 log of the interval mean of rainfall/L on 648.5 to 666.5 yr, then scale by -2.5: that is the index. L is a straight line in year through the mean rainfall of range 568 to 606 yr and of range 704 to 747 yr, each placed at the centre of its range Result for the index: 0.068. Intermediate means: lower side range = 174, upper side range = 188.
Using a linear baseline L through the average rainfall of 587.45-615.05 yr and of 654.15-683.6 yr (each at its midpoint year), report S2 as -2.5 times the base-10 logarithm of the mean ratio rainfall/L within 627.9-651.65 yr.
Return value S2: 0.04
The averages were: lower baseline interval 173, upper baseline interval 171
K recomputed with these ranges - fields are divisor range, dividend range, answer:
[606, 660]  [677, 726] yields 1.08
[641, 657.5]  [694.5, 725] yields 1.07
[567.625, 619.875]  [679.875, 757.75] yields 1.07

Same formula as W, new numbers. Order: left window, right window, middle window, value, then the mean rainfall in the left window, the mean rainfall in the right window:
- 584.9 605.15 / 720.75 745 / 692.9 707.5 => 0.5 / 175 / 192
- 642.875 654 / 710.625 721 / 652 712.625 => 1.3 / 171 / 188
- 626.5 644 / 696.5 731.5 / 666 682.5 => 0.1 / 164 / 186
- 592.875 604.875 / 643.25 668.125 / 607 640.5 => 0.5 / 173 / 170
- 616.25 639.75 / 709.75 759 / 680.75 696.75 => 0.4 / 170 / 190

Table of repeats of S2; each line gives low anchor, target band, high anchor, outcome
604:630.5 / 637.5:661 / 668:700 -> 0.043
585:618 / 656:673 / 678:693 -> 0.056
